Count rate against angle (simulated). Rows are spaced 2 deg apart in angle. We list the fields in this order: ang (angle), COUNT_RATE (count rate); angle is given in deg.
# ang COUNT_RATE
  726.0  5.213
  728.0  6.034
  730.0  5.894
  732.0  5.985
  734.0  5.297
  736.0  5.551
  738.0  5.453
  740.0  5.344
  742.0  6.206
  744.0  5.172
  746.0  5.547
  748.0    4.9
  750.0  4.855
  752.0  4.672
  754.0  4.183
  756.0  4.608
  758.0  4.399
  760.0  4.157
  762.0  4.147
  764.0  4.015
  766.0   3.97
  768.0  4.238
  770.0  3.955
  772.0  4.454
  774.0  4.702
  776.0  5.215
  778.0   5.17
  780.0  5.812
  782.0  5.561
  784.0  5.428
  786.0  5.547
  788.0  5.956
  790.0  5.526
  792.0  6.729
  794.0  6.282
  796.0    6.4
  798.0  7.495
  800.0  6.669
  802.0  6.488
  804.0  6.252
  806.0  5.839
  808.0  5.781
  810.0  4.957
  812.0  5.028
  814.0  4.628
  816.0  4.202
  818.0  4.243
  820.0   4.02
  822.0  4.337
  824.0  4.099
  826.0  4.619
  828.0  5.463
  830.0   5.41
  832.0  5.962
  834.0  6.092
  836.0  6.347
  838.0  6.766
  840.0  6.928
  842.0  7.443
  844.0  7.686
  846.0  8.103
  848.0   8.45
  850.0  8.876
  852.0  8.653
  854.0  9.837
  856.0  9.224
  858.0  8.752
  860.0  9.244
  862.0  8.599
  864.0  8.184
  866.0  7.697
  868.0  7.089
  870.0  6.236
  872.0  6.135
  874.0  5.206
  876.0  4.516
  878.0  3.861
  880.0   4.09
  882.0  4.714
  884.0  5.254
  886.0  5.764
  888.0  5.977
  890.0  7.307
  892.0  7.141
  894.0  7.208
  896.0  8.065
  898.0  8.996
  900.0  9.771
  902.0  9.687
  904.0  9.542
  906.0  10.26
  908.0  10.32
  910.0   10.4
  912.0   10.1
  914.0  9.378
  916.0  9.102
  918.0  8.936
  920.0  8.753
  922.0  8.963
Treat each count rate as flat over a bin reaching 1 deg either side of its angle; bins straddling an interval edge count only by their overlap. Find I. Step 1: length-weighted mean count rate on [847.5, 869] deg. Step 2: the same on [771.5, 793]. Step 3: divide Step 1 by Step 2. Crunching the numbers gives 1.57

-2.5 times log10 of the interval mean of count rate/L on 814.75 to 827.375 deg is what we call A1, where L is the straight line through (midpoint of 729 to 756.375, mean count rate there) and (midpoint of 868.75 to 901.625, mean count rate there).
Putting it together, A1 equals 0.34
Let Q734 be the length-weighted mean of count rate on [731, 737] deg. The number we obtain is 5.61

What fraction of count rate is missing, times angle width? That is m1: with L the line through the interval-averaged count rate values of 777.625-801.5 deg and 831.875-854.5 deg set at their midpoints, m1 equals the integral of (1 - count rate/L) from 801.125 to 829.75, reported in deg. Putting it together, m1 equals 7.5 deg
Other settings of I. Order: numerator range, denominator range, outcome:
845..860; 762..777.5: 2.03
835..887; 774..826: 1.29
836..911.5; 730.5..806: 1.43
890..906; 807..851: 1.47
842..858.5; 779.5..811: 1.43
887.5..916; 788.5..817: 1.52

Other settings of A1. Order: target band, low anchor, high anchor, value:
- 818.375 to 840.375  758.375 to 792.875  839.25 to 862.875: 0.36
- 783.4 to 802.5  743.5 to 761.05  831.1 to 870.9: -0.05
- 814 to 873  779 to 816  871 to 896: -0.18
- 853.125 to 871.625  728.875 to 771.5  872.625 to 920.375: -0.18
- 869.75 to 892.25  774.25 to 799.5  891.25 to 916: 0.50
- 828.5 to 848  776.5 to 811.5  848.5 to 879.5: 0.02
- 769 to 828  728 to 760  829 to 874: 0.19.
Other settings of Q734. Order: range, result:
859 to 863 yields 8.92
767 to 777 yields 4.51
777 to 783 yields 5.51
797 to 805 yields 6.73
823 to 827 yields 4.36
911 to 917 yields 9.53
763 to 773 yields 4.13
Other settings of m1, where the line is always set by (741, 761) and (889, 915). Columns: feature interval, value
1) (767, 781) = 1.85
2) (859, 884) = 5.88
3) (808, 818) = 2.77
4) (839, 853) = -0.91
